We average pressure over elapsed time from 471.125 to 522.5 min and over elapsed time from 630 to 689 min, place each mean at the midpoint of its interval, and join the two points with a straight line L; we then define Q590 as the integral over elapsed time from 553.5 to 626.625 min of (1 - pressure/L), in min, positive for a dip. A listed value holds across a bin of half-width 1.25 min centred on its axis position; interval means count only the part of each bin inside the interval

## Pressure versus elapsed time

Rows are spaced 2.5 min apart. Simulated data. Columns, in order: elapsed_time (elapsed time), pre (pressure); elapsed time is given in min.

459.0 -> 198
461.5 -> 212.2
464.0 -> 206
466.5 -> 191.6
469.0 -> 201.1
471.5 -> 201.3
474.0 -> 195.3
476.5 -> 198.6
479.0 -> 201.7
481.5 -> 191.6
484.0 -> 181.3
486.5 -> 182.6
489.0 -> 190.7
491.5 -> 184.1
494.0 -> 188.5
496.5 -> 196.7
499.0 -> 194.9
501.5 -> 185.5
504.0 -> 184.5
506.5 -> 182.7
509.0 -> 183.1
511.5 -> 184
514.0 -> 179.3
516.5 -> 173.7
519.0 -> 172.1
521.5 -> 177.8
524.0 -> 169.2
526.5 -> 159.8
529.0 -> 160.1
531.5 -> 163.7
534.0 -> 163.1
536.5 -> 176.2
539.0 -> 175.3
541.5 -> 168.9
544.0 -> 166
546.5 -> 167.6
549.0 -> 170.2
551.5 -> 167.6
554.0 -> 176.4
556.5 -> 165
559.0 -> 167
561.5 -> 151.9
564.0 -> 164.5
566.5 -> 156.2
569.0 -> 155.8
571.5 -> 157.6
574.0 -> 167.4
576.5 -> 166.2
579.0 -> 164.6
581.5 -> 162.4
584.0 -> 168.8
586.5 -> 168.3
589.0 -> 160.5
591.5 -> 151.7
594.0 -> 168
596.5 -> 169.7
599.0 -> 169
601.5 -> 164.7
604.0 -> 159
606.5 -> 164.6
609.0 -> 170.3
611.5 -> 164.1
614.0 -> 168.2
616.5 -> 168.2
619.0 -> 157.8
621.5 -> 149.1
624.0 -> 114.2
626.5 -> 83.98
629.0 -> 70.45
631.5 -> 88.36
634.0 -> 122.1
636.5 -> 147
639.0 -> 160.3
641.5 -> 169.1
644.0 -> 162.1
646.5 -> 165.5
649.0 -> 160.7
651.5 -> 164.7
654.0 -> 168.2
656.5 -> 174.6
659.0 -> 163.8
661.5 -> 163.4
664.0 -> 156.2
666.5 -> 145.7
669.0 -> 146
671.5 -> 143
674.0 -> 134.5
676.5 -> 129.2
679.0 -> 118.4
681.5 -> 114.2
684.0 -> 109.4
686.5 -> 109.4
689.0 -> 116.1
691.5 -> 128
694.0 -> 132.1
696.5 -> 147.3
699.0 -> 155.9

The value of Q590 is 0.8 min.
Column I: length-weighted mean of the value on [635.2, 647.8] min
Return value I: 161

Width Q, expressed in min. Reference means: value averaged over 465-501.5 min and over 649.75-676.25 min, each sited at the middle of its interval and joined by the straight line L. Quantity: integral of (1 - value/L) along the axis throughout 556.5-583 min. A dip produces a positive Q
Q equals 2.0 min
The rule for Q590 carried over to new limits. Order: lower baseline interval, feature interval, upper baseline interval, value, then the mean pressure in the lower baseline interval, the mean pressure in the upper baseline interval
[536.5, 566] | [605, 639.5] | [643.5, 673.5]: 5.2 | 167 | 159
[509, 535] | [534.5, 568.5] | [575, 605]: 0.3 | 171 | 164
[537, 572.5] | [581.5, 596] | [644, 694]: -0.5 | 165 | 143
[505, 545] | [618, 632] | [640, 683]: 4.1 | 172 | 152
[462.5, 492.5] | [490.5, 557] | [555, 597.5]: 1.5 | 194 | 163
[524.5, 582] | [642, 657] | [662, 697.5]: -2.8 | 165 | 131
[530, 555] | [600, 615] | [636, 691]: -0.8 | 169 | 146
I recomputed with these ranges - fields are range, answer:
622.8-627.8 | 98.7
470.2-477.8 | 198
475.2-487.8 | 191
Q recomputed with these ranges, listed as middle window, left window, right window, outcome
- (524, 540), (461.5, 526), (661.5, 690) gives 0.9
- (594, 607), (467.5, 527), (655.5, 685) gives -0.5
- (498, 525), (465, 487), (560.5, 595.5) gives 0.4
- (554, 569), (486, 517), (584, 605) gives 0.9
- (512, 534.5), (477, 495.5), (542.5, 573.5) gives 0.9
